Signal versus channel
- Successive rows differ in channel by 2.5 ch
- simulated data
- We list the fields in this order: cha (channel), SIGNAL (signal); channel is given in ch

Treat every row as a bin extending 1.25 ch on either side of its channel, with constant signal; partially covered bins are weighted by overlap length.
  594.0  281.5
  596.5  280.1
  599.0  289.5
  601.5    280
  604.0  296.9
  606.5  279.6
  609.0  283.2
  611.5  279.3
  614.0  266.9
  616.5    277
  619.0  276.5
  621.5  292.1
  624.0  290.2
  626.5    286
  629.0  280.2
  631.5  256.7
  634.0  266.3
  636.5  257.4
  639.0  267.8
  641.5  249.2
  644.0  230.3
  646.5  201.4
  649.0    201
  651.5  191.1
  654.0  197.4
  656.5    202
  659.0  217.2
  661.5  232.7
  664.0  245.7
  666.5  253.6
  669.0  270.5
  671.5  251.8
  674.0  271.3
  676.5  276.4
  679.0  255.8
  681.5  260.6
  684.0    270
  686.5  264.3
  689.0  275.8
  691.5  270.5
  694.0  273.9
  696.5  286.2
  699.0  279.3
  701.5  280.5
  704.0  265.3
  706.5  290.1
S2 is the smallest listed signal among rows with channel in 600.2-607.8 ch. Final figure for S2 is 279.6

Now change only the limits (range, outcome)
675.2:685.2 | 255.8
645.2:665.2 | 191.1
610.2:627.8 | 266.9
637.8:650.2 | 201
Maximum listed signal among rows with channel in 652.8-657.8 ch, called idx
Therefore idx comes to 202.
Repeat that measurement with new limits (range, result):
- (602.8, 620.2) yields 296.9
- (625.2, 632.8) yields 286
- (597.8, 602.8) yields 289.5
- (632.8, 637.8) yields 266.3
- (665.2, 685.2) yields 276.4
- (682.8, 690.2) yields 275.8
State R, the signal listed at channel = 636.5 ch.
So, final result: 257.4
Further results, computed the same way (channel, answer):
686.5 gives 264.3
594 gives 281.5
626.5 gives 286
